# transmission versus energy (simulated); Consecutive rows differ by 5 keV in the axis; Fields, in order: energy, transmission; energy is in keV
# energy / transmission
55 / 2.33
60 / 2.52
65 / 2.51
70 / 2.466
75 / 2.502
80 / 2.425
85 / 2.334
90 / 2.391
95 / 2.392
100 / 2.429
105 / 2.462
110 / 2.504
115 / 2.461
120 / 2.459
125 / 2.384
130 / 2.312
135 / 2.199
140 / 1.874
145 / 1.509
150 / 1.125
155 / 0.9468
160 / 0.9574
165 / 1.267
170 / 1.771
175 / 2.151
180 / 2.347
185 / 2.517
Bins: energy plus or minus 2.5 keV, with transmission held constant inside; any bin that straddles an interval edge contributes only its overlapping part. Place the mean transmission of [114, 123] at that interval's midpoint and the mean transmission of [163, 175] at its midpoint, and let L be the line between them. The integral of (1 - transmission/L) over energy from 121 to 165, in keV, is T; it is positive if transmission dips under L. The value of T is 9.3 keV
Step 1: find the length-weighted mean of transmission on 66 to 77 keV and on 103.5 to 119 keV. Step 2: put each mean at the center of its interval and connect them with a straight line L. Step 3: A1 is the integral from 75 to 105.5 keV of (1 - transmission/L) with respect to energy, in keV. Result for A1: 0.9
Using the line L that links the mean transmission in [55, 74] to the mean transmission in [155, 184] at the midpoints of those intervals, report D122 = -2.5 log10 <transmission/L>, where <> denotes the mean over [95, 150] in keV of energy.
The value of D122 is -0.086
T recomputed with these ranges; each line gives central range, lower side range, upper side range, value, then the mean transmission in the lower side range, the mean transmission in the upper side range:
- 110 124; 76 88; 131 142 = -1.7 keV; 2.4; 2.08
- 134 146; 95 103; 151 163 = -3.8 keV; 2.42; 0.987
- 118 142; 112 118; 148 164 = -4.0 keV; 2.46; 1.03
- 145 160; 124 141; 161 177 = 6.3 keV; 2.2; 1.64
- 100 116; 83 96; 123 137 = -0.9 keV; 2.37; 2.3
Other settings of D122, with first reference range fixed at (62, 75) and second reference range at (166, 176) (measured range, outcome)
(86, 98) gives -0.02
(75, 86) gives 0.00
